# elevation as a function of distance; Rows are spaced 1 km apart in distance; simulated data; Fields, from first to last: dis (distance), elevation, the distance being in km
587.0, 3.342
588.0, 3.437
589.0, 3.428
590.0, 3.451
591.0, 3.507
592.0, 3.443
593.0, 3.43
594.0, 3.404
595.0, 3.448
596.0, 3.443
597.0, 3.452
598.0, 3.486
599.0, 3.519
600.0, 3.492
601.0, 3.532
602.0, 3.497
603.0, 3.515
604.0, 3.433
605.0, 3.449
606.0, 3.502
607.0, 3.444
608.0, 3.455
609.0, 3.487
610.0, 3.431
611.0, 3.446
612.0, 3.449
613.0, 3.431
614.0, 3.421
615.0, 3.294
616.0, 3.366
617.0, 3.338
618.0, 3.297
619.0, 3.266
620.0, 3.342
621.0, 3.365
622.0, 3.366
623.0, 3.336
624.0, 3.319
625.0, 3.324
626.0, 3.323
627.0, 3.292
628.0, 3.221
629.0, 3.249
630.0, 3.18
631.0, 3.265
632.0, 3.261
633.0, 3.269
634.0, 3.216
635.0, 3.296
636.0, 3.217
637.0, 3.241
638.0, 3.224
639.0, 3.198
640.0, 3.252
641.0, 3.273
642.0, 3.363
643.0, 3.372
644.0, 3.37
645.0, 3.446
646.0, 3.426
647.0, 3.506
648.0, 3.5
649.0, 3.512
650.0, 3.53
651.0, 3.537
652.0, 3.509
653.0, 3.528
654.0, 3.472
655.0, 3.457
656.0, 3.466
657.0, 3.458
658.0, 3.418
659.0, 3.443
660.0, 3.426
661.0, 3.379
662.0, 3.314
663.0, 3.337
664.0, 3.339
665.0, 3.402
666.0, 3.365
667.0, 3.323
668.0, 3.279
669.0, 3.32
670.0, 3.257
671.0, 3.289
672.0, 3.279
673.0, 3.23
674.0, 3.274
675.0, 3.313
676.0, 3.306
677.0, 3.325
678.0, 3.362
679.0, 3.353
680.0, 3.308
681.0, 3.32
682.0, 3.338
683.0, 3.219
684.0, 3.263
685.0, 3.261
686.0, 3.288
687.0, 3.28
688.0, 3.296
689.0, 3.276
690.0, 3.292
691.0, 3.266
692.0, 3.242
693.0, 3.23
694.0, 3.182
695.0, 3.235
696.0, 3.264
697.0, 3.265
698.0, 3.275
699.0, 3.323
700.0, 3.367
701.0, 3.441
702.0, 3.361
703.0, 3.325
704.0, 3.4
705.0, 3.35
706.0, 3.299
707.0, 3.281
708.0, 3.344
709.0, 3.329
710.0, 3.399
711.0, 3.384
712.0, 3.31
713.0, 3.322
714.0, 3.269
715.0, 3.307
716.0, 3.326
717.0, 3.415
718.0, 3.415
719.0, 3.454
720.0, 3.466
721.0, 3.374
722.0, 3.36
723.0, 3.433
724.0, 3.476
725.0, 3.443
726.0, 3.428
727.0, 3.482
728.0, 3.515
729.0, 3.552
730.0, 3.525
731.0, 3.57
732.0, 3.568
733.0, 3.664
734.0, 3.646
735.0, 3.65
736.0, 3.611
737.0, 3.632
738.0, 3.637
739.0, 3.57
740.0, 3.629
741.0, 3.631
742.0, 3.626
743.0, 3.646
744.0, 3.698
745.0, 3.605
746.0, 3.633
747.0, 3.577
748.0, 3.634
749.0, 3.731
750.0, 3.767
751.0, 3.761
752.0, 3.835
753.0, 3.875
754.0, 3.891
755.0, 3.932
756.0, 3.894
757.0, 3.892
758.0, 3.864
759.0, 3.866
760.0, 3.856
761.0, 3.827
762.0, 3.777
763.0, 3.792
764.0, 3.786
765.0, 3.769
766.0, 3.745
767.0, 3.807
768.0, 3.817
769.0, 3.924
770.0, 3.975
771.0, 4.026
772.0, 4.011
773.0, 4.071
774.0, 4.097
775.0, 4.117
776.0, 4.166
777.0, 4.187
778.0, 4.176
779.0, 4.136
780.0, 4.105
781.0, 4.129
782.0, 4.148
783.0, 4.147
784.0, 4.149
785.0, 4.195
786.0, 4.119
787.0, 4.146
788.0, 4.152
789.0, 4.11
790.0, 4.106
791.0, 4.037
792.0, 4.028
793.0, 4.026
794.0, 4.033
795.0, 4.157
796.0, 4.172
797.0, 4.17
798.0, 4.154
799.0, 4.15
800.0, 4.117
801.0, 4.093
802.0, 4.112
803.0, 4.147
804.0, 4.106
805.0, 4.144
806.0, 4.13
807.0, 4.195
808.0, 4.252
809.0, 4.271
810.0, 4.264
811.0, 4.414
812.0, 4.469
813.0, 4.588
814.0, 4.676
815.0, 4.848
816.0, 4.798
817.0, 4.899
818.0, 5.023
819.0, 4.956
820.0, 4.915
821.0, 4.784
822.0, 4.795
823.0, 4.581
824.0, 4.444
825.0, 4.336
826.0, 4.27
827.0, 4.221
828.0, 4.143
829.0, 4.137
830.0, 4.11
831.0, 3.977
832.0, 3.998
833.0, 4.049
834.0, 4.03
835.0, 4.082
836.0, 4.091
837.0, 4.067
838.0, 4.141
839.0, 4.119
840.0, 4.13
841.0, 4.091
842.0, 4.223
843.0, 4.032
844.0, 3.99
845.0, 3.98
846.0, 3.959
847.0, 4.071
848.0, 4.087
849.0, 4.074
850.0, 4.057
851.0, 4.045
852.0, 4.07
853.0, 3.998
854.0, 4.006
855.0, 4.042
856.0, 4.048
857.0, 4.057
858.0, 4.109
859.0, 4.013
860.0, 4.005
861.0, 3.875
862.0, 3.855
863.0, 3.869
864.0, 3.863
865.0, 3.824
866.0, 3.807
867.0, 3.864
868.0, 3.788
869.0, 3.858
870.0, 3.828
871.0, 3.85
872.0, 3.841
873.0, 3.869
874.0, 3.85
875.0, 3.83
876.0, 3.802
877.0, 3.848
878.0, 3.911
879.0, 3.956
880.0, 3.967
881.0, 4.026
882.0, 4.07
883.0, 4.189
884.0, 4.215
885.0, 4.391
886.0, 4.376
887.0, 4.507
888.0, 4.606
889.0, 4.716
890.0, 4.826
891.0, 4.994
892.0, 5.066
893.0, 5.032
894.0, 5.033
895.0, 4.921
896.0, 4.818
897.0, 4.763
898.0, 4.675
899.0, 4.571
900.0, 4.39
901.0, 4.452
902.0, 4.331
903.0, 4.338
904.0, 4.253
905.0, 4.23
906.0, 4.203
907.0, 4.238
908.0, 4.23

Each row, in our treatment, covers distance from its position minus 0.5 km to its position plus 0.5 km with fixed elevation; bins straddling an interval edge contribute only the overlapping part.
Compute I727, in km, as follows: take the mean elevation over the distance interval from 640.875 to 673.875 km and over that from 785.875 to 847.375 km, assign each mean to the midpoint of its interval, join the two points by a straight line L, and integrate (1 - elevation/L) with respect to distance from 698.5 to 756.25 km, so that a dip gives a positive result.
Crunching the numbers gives 3.9 km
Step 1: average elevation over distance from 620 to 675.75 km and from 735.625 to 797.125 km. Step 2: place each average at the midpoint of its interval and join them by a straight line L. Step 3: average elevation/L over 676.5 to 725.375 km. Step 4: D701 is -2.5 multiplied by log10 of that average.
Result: 0.09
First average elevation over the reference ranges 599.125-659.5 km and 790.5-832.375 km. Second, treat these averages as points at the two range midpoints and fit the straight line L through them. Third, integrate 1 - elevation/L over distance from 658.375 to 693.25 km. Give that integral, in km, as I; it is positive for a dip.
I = 3.0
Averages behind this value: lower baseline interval 3.38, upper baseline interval 4.34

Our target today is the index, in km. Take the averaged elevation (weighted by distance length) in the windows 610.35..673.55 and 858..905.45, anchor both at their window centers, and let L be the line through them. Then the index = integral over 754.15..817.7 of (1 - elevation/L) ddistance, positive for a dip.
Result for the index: -3.89 km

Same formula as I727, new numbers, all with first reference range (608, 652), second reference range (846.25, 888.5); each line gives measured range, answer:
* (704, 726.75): 1.3 km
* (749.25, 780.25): -1.7 km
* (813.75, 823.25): -2.4 km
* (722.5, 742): 0.4 km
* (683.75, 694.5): 0.8 km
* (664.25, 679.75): 0.7 km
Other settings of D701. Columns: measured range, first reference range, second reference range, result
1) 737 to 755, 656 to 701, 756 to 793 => 0.030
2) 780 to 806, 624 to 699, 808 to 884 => -0.057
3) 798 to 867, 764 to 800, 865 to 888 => -0.047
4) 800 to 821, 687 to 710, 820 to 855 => -0.120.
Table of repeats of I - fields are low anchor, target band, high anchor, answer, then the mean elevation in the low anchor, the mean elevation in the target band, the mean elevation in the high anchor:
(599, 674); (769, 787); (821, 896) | -1.1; 3.37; 4.11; 4.15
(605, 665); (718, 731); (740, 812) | 1.0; 3.37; 3.46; 3.99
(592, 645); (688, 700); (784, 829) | 1.6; 3.36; 3.27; 4.33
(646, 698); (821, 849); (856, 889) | -2.1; 3.35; 4.16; 4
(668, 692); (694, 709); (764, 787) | 0.6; 3.29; 3.32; 4.04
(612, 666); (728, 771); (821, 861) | 0.5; 3.36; 3.73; 4.13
